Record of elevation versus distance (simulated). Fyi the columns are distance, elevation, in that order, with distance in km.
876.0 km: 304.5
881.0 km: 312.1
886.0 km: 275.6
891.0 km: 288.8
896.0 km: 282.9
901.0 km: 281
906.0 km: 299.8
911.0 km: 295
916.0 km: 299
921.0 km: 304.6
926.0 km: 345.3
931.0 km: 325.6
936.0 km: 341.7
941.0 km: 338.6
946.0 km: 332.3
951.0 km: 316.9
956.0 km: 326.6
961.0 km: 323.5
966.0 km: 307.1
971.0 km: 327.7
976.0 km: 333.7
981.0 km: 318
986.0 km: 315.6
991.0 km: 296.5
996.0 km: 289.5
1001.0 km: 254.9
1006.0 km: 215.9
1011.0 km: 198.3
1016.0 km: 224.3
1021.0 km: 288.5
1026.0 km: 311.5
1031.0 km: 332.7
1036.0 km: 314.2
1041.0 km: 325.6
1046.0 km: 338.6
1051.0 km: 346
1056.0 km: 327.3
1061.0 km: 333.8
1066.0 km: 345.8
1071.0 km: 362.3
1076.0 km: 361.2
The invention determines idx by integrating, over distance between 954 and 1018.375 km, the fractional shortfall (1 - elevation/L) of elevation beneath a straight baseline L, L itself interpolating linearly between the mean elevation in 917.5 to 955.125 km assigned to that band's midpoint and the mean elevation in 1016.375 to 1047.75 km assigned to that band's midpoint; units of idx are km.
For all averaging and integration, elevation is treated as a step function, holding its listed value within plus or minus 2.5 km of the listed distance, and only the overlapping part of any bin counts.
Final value 6.7 km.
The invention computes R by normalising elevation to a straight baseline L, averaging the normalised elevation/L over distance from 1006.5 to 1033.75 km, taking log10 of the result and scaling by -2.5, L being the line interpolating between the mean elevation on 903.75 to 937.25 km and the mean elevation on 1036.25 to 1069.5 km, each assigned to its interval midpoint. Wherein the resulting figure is 0.23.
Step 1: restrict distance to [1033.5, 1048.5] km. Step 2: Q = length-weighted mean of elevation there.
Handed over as 326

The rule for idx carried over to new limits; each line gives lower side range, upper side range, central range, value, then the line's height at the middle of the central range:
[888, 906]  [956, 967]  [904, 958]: -3.0 km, 303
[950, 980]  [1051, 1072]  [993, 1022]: 7.6 km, 331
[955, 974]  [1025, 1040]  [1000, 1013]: 4.1 km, 321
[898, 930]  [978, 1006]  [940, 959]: -1.9 km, 297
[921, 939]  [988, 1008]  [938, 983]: -3.3 km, 303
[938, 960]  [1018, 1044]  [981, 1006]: 2.8 km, 320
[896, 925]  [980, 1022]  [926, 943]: -2.8 km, 289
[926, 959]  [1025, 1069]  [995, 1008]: 3.2 km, 331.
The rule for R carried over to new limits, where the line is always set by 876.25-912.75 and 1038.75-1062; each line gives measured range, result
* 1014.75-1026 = 0.20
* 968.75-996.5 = 0.00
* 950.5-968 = -0.03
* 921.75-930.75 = -0.11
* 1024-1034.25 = 0.02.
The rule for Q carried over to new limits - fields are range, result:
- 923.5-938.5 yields 338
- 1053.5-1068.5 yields 336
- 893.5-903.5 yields 282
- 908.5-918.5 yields 297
